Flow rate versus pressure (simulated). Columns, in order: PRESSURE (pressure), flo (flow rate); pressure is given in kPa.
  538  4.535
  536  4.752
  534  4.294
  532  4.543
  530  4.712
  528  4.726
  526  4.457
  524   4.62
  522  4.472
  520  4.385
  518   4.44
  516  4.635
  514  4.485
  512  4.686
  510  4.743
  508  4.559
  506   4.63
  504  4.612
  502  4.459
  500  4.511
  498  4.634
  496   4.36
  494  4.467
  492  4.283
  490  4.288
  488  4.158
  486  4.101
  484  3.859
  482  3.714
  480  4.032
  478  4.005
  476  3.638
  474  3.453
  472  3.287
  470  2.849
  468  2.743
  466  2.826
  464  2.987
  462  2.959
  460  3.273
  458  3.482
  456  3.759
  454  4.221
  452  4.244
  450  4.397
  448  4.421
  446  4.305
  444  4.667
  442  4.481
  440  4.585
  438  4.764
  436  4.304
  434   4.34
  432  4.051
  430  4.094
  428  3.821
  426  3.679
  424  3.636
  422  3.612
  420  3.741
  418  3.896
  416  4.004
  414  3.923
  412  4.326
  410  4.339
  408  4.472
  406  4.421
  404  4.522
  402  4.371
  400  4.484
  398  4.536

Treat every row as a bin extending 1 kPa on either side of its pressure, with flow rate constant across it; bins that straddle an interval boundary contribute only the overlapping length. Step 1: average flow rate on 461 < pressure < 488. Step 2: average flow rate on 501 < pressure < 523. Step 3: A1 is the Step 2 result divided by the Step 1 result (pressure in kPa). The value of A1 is 1.3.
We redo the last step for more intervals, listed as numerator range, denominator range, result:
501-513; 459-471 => 1.57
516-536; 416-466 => 1.14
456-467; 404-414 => 0.73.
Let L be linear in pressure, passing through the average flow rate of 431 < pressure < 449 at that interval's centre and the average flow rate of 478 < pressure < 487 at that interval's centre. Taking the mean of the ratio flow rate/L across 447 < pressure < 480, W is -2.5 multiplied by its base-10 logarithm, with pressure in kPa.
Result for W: 0.17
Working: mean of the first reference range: 4.44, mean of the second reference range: 3.94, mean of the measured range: 3.55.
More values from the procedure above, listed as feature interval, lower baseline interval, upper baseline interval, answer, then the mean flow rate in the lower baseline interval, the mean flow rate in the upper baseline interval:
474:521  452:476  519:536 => -0.093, 3.31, 4.54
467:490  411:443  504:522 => 0.197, 4.08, 4.57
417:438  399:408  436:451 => 0.135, 4.45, 4.5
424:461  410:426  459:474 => -0.201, 3.89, 3.02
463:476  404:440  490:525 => 0.375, 4.11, 4.52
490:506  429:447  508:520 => 0.016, 4.4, 4.58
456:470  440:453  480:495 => 0.364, 4.43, 4.12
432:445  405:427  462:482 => -0.202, 4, 3.32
